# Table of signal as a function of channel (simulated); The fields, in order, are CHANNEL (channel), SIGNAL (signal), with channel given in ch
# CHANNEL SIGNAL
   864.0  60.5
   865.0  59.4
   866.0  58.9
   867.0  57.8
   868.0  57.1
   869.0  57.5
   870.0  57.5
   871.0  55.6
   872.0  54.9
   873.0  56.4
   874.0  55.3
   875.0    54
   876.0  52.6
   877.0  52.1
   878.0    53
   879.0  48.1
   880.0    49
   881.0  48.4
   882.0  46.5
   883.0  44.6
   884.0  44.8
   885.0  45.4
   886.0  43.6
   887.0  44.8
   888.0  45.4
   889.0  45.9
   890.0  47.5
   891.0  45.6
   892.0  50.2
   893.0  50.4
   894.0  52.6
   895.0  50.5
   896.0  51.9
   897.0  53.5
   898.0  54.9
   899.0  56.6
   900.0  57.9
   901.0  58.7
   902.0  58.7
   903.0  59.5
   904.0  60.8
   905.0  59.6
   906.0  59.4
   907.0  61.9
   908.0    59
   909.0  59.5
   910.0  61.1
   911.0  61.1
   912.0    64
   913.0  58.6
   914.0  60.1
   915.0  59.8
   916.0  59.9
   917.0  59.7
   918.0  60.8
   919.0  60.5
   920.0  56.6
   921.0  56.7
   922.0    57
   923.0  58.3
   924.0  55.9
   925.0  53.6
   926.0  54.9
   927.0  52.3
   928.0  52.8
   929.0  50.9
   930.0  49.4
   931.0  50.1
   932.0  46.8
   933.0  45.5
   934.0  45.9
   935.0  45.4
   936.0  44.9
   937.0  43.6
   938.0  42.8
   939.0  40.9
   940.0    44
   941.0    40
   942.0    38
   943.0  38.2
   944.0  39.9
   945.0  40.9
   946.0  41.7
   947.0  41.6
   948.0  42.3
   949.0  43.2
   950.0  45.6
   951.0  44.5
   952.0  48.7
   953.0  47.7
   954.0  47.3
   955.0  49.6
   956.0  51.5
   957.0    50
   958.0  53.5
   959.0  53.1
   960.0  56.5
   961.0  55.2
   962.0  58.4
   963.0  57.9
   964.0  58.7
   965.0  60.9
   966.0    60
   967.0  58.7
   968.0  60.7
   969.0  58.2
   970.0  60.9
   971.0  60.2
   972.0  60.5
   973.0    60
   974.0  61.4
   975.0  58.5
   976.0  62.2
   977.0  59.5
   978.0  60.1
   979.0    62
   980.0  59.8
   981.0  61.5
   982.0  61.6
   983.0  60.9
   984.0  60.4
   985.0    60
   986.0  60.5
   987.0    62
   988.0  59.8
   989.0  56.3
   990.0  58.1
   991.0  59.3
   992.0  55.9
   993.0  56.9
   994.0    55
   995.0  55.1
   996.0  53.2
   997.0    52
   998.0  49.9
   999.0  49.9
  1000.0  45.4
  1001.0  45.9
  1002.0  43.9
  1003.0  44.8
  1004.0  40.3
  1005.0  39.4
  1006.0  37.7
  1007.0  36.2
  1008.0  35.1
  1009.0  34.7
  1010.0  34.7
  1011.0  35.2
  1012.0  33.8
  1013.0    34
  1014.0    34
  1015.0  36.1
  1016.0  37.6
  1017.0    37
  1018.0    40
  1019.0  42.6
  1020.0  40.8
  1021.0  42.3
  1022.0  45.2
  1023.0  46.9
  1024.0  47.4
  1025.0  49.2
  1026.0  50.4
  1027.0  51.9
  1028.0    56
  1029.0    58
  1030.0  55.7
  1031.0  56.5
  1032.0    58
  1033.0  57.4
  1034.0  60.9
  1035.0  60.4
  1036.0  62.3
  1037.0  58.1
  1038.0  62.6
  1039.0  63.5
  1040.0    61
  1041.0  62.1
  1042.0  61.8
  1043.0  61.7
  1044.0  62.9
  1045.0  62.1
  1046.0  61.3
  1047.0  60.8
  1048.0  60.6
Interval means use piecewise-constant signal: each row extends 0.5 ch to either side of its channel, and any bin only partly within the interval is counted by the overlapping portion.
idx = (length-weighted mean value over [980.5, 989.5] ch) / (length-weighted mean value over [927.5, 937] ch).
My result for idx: 1.3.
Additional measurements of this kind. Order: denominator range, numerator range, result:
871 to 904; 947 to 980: 1.07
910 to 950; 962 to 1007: 1.11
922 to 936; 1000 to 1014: 0.75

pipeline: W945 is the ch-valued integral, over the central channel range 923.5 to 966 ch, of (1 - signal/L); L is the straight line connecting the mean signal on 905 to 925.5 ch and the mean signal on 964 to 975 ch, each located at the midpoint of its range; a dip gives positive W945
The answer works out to 8.1 ch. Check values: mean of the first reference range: 59.2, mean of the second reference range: 60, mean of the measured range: 48.3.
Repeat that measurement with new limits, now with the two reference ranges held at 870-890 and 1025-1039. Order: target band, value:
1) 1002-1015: 4.5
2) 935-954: 3.6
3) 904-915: -2.0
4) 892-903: -0.9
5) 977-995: -1.4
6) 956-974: -1.2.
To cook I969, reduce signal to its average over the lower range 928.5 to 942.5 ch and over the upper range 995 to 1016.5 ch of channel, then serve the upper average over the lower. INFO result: 0.91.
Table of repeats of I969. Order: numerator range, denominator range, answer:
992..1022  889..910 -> 0.77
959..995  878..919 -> 1.10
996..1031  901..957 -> 0.84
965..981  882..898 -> 1.26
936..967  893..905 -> 0.86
